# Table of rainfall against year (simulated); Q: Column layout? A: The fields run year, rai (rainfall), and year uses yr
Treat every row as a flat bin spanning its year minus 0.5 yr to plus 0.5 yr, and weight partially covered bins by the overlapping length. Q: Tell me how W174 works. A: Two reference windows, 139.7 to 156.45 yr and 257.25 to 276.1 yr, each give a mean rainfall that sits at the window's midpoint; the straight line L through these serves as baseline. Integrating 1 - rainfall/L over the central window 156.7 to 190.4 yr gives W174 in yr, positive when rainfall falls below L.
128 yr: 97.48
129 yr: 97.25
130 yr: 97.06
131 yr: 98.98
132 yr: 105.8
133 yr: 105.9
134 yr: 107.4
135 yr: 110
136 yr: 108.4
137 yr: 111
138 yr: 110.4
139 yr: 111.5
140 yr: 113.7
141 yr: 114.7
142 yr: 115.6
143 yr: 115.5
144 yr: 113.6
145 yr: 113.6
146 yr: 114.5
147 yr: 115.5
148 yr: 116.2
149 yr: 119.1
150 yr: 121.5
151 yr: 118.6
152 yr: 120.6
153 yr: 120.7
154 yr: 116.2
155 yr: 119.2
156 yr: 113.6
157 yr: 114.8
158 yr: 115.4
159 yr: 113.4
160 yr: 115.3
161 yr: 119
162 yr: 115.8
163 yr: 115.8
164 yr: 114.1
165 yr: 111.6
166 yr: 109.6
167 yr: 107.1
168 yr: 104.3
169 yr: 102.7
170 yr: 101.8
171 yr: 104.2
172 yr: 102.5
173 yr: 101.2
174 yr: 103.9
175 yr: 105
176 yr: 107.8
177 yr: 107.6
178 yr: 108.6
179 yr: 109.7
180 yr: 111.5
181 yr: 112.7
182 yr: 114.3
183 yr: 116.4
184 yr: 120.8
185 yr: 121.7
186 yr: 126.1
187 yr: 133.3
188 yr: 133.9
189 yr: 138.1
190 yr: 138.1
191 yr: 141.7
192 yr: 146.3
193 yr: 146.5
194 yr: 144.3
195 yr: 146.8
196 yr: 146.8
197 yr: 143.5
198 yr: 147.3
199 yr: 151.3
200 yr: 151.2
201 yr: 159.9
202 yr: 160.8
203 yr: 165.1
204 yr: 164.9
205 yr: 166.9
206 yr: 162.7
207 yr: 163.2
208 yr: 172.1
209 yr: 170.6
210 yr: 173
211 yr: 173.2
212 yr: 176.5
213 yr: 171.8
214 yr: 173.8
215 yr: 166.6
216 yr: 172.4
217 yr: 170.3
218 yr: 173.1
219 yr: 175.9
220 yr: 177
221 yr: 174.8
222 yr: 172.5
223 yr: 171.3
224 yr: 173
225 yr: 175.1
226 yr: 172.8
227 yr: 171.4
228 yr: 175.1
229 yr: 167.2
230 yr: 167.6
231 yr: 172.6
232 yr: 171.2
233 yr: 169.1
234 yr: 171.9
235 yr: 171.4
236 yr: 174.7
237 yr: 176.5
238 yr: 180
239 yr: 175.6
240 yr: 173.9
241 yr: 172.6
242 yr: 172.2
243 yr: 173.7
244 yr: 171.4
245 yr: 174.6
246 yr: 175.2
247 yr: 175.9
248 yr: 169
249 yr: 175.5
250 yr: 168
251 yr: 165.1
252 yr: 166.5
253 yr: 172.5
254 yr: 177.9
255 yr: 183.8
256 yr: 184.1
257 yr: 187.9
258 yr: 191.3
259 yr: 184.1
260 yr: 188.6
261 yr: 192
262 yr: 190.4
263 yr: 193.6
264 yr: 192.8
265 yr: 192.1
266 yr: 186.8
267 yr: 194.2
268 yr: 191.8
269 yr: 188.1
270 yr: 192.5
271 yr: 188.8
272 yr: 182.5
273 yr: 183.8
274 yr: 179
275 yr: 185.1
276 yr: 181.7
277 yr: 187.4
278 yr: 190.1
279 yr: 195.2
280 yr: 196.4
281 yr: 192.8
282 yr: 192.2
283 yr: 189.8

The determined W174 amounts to 4.6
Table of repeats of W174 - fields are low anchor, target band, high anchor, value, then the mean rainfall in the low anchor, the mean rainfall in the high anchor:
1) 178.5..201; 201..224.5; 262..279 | -3.23 yr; 134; 188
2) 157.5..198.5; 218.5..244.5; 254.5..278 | -1.94 yr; 120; 188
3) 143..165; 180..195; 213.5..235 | 1.29 yr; 116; 172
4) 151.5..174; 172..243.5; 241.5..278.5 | -4.29 yr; 112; 182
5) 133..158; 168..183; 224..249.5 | 3.02 yr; 115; 173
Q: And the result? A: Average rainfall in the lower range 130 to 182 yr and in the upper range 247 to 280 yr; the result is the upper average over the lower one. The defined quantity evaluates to 1.7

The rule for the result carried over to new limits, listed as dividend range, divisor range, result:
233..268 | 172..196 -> 1.45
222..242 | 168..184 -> 1.60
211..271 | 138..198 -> 1.50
